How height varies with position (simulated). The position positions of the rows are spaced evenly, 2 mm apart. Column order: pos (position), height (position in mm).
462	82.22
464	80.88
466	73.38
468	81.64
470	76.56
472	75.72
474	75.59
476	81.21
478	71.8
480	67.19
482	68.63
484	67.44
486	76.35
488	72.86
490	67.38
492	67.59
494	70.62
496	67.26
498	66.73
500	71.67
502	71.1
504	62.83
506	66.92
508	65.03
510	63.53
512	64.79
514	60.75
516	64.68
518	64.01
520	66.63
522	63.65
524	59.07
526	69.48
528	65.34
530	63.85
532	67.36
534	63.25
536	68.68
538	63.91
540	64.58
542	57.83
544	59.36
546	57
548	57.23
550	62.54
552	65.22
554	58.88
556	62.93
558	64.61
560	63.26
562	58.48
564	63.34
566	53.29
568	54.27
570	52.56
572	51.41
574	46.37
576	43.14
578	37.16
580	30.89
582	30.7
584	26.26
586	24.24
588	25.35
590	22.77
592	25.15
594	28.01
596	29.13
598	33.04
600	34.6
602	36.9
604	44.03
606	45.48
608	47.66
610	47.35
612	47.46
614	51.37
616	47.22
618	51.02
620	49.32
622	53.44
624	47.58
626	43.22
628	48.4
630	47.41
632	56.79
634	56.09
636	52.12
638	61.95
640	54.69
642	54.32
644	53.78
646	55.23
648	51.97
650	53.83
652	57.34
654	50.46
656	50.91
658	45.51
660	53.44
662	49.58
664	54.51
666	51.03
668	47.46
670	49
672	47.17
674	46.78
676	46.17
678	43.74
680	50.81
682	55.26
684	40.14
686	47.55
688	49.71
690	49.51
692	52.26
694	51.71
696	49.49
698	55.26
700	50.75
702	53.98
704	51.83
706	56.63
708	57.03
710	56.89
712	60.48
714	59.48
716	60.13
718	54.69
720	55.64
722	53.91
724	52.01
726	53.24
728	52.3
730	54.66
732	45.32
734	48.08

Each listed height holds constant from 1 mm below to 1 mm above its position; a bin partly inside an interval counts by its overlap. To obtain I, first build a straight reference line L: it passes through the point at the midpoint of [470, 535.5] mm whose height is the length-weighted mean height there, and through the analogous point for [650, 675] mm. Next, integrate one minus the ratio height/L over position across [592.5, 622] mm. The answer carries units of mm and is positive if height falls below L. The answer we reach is 7.3 mm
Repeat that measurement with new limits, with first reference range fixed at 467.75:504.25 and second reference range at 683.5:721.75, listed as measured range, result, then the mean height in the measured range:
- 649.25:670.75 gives 2.22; 51.2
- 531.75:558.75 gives 1.78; 62.2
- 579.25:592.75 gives 7.86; 26.4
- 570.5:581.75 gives 3.96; 41.5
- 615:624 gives 1.56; 50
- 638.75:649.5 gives 0.78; 54.2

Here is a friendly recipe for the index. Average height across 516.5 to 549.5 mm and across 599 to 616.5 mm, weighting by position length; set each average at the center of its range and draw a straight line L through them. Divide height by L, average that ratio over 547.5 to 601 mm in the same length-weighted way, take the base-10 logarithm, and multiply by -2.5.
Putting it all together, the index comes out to 0.21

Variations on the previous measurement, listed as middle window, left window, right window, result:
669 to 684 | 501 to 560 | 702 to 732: 0.19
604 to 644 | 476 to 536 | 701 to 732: 0.19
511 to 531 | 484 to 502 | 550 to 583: -0.02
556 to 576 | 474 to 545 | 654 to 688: 0.08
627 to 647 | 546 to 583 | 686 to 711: -0.02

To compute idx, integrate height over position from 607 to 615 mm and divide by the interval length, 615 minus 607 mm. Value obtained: 48.5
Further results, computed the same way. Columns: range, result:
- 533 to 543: 63.6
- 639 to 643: 54.5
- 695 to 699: 52.4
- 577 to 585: 31.3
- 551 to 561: 63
